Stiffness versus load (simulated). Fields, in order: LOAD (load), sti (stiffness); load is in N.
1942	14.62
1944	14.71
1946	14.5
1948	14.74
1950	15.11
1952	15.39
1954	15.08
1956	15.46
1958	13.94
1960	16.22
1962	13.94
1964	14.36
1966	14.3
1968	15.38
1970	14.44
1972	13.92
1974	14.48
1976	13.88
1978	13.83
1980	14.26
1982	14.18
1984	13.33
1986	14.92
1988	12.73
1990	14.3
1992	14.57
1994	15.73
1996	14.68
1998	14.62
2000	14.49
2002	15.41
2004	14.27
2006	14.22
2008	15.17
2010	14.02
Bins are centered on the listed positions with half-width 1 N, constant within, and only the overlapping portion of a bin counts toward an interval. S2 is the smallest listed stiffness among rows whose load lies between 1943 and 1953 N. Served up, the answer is 14.5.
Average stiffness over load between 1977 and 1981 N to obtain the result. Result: 14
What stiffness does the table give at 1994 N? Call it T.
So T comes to 15.73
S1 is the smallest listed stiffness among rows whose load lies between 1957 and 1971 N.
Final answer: 13.94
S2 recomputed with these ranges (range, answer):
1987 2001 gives 12.73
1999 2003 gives 14.49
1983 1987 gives 13.33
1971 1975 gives 13.92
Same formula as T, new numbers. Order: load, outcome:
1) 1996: 14.68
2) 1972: 13.92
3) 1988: 12.73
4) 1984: 13.33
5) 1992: 14.57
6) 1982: 14.18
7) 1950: 15.11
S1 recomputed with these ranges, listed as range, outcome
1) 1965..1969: 14.3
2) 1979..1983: 14.18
